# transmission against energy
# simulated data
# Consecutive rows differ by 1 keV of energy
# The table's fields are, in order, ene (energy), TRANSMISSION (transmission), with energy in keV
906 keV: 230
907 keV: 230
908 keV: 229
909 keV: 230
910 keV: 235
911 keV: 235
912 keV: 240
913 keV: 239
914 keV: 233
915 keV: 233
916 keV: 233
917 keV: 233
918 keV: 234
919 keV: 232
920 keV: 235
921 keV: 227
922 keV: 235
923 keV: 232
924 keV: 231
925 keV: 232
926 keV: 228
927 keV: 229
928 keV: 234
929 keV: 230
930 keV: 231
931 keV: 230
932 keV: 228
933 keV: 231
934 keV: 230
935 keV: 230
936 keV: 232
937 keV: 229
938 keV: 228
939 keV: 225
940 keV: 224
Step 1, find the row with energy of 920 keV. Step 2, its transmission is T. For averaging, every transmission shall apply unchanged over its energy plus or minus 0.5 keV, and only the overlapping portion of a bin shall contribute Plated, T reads 235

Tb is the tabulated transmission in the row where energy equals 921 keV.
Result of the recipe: 227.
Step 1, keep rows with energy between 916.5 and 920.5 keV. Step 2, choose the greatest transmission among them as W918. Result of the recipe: 235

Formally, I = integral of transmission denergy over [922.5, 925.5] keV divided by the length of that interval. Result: 232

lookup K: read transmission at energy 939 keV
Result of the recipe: 225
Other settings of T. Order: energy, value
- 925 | 232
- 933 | 231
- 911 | 235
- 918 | 234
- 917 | 233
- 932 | 228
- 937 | 229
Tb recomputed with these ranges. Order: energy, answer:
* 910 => 235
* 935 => 230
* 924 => 231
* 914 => 233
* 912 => 240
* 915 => 233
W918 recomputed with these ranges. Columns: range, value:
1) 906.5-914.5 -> 240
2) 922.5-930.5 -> 234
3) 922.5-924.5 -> 232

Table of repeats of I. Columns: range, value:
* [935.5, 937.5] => 230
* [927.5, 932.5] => 231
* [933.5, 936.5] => 231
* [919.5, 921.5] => 231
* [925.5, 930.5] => 230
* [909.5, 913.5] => 237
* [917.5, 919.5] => 233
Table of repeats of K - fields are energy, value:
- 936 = 232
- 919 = 232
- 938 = 228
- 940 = 224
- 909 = 230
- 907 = 230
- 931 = 230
